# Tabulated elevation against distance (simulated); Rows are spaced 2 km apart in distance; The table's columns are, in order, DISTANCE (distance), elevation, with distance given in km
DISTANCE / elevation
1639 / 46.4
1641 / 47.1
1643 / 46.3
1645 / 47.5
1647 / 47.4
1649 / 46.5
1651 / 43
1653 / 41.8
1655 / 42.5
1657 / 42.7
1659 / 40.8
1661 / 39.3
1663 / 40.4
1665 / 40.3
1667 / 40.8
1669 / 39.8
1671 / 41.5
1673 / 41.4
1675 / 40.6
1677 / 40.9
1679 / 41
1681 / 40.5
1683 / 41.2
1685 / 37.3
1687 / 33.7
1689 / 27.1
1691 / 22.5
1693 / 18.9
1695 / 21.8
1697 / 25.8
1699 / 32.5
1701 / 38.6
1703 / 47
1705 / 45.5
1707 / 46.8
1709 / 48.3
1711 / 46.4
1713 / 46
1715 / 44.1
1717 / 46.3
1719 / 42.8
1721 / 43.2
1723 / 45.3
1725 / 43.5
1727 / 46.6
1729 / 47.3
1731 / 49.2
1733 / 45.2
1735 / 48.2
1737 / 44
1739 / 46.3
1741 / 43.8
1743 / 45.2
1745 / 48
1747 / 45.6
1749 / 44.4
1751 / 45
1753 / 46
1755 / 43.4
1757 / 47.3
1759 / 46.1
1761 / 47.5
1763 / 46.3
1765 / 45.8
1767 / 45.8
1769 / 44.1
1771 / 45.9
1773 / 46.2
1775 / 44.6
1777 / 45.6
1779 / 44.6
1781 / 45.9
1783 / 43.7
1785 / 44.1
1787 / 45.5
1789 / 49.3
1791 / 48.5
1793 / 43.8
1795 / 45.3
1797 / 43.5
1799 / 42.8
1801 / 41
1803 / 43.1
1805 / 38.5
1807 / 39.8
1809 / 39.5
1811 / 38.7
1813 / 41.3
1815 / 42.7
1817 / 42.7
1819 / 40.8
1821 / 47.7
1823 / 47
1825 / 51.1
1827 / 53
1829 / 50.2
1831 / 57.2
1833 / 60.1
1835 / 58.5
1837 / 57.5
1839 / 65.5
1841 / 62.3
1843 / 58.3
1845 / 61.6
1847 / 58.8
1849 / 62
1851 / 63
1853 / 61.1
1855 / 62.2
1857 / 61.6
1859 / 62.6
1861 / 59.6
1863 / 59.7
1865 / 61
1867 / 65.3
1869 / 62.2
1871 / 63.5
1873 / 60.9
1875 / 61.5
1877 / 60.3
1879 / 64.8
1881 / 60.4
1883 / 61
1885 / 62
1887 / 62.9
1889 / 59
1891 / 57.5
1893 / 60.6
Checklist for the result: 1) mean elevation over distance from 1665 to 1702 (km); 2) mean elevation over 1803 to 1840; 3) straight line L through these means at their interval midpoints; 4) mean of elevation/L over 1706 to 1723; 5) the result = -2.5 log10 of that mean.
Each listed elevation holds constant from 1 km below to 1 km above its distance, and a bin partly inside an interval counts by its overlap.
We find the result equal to -0.20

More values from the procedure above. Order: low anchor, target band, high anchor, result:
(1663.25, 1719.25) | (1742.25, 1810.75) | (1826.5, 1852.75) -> 0.126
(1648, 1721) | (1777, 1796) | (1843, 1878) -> 0.146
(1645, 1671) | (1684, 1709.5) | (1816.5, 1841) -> 0.300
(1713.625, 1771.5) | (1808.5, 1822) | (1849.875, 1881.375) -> 0.297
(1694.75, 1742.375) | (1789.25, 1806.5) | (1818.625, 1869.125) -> 0.210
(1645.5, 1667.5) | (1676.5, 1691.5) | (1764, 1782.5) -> 0.203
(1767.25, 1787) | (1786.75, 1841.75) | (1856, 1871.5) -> 0.102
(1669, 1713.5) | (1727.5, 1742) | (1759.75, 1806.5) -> -0.134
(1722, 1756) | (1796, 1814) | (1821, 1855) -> 0.296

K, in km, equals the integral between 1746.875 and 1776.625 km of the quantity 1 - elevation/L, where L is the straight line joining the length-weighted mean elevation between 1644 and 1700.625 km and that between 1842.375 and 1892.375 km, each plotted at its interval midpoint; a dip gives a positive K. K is 1.8 km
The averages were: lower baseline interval 37.8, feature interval 45.6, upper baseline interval 61.3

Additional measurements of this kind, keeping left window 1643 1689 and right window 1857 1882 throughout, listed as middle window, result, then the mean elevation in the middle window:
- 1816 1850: 1.9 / 55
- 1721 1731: 0.3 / 45.8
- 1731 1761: 2.1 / 45.8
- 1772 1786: 2.0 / 45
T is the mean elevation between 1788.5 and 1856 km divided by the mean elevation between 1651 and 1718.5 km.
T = 1.30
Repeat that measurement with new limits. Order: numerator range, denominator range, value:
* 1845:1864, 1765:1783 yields 1.35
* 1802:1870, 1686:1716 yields 1.49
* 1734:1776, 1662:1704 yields 1.27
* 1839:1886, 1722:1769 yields 1.34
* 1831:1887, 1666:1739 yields 1.52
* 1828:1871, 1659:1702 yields 1.70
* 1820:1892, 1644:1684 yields 1.42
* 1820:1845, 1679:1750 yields 1.36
